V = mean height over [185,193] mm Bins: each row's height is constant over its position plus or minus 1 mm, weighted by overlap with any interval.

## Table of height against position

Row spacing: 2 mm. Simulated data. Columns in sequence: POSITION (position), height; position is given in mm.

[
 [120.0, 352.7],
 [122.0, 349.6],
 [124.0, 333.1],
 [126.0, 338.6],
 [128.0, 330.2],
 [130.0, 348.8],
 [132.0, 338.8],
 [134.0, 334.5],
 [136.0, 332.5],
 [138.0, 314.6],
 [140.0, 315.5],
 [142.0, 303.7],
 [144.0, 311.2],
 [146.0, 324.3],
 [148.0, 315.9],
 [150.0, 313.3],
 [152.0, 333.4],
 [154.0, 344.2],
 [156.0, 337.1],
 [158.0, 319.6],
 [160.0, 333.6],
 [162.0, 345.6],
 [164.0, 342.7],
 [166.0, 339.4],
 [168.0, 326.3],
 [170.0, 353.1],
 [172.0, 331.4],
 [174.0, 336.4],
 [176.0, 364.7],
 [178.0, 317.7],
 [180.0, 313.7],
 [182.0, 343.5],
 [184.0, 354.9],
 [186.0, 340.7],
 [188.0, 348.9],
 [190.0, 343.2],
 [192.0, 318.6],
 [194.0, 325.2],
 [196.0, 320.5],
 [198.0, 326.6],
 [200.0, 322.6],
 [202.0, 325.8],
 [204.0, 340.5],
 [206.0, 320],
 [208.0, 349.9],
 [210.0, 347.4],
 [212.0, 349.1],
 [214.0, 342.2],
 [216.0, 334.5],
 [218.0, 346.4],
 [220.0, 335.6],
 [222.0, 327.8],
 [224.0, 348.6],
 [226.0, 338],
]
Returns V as 338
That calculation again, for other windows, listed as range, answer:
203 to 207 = 330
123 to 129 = 334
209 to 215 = 346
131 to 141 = 327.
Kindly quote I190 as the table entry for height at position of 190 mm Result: 343.2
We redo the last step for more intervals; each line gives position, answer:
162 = 345.6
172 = 331.4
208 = 349.9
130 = 348.8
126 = 338.6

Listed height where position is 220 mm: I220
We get 335.6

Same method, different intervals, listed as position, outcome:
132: 338.8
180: 313.7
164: 342.7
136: 332.5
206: 320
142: 303.7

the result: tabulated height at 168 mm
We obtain 326.3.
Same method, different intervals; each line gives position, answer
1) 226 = 338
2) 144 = 311.2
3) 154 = 344.2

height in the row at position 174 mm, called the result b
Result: 336.4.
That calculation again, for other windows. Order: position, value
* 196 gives 320.5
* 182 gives 343.5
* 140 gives 315.5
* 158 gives 319.6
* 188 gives 348.9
